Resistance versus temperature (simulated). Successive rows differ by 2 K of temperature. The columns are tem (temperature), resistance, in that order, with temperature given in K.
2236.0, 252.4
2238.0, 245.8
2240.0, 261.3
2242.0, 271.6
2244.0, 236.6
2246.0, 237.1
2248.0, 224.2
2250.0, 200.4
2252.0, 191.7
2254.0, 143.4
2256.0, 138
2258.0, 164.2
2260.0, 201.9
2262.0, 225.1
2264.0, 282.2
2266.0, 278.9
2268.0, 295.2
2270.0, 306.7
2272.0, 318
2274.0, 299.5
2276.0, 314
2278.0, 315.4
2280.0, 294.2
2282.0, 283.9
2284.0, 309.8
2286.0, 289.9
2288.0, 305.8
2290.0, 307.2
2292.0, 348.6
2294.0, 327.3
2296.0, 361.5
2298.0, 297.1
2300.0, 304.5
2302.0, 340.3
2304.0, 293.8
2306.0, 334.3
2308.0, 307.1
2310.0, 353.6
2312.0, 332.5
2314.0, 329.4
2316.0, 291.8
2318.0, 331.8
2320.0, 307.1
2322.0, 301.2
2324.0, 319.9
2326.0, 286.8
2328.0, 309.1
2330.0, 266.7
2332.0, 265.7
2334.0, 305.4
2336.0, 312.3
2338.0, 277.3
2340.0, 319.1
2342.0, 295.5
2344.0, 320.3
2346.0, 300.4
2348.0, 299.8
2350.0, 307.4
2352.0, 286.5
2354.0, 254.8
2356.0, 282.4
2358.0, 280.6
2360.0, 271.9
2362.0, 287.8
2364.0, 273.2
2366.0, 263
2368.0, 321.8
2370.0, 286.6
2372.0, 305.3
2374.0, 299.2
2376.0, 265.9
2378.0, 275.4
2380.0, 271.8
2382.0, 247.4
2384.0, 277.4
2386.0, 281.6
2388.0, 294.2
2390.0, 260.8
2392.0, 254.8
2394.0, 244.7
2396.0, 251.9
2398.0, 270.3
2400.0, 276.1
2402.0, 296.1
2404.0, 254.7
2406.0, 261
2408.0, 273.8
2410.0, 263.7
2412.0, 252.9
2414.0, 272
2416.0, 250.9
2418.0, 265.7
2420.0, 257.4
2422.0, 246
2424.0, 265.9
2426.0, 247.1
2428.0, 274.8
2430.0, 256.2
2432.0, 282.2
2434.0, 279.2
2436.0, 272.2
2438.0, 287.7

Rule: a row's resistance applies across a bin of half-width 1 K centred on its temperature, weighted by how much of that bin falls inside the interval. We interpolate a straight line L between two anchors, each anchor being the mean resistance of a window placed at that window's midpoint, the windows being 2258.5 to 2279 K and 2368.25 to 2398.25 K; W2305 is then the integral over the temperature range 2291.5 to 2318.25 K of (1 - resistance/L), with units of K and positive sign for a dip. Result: -4.4 K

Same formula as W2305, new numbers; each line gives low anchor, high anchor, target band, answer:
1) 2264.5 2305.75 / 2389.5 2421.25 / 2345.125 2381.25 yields -0.73 K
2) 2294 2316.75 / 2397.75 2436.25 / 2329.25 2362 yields 1.28 K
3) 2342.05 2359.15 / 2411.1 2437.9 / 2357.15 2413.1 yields 1.02 K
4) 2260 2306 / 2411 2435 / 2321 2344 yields -0.69 K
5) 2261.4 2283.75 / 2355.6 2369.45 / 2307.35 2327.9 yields -1.96 K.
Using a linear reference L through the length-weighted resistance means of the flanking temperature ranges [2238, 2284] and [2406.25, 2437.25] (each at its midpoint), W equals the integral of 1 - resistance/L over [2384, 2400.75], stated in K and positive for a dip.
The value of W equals -0.4 K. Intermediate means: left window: 250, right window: 264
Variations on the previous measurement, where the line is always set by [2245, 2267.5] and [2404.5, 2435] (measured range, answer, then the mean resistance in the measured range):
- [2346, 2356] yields -1.97 K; 288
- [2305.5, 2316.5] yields -4.74 K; 326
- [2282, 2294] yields -4.95 K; 311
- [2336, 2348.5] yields -3.42 K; 303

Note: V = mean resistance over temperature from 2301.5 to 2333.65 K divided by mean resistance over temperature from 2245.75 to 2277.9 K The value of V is 1.29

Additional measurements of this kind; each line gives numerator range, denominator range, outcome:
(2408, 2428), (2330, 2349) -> 0.87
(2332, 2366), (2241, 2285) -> 1.16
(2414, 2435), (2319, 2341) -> 0.88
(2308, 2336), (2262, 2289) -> 1.04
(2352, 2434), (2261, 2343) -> 0.88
